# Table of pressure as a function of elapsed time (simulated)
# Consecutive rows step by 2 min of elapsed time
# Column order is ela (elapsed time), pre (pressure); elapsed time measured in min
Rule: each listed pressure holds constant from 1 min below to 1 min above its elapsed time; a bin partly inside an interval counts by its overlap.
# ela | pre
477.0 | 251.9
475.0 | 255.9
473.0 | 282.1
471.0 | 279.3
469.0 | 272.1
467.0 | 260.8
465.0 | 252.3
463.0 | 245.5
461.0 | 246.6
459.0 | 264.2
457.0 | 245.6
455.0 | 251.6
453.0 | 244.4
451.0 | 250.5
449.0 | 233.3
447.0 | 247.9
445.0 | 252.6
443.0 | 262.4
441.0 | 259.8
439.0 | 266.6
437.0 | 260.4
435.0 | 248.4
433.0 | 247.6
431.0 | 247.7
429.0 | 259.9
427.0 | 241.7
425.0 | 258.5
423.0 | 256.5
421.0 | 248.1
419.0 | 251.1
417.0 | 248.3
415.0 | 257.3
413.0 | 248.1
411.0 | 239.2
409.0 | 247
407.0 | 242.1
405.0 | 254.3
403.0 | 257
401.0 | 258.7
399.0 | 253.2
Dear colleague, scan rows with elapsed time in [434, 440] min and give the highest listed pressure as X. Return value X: 266.6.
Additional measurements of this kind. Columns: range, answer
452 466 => 264.2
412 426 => 258.5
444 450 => 252.6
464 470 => 272.1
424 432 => 259.9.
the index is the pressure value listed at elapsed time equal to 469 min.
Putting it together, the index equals 272.1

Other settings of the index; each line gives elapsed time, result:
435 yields 248.4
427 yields 241.7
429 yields 259.9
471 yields 279.3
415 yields 257.3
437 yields 260.4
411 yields 239.2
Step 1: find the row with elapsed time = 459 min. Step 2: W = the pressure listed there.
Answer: 264.2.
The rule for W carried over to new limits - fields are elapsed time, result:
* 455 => 251.6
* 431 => 247.7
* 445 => 252.6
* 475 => 255.9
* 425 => 258.5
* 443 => 262.4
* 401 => 258.7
